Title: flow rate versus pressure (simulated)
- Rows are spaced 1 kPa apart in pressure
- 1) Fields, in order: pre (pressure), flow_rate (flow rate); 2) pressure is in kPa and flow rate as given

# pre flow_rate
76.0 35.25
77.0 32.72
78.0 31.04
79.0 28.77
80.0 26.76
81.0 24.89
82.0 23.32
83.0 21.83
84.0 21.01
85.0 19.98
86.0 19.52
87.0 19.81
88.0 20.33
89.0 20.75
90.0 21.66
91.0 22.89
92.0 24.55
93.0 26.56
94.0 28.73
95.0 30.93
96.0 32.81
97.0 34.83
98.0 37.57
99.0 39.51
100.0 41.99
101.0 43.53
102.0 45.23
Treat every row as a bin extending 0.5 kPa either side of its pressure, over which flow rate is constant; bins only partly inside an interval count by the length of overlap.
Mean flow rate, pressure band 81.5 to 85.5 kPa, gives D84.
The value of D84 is 21.5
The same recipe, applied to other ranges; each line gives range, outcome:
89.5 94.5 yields 24.9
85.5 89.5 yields 20.1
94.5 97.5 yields 32.9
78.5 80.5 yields 27.8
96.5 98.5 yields 36.2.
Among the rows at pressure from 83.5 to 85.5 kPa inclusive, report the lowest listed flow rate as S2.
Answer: 19.98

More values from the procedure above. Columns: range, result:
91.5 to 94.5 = 24.55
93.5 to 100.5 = 28.73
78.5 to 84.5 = 21.01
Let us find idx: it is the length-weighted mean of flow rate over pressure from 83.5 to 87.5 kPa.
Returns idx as 20.1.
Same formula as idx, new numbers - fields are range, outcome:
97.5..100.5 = 39.7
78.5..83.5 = 25.1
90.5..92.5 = 23.7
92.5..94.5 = 27.6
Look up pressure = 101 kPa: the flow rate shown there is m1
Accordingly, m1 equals 43.53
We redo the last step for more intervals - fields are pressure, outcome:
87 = 19.81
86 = 19.52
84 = 21.01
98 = 37.57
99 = 39.51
